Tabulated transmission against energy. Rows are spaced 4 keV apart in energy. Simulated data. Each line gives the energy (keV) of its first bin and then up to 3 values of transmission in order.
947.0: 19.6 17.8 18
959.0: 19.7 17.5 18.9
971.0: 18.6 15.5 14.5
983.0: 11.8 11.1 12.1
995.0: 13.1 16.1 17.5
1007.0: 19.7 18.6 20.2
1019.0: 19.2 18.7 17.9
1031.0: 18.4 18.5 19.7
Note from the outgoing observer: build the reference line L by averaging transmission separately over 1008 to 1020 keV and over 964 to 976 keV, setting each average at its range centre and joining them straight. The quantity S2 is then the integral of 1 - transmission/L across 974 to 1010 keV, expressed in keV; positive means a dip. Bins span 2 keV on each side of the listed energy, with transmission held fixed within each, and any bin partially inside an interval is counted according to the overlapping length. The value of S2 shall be 7.6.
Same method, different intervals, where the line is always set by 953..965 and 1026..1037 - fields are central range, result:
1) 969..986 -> 3.25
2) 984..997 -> 4.45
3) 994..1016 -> 0.87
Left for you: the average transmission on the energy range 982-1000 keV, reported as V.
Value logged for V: 12.7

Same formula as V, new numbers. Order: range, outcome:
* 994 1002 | 15.2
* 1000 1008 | 18.1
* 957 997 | 15.3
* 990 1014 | 16.5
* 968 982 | 16.1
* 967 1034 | 16.5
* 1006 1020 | 19.4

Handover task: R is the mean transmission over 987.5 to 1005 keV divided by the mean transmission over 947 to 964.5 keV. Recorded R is 0.78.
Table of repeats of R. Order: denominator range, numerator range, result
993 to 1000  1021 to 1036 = 1.28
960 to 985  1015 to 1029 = 1.16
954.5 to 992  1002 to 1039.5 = 1.19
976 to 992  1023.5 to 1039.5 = 1.47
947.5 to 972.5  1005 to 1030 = 1.03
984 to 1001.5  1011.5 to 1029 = 1.44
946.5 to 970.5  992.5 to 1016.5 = 0.94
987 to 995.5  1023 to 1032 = 1.50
